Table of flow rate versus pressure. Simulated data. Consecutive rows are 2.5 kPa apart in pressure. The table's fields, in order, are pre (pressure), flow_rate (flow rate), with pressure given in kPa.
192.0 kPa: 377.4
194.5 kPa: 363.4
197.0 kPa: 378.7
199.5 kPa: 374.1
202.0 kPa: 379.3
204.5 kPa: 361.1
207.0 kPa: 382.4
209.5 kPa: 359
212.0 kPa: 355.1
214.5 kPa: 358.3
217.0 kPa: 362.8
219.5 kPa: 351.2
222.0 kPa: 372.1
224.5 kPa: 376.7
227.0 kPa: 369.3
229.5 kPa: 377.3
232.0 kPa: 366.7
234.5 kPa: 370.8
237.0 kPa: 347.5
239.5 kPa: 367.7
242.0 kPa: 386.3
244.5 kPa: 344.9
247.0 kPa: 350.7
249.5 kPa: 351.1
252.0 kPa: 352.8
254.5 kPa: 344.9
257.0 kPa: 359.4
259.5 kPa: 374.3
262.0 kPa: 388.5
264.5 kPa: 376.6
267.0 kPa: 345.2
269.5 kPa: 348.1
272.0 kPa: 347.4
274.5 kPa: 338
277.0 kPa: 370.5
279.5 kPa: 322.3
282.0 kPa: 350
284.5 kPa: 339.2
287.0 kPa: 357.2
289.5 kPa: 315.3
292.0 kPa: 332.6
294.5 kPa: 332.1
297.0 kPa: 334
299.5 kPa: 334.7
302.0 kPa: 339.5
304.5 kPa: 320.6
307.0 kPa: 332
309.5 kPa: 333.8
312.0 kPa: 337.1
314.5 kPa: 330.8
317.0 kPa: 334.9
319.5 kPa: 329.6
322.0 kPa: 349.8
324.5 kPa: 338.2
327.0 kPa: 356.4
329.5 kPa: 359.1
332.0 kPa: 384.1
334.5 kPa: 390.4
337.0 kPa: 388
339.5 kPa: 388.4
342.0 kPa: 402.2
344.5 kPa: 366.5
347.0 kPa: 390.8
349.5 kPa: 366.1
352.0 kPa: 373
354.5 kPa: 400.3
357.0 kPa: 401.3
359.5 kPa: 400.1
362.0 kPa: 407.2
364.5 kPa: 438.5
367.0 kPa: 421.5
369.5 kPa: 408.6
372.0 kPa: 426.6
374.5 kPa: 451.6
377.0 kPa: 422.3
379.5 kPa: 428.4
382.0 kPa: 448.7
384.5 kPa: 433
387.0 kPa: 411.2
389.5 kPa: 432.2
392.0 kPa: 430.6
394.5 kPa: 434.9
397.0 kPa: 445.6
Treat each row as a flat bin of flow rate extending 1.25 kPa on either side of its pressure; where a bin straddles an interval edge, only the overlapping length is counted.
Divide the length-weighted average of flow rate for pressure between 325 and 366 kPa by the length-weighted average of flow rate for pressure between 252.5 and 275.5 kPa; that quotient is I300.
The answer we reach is 1.08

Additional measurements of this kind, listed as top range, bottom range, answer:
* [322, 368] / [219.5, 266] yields 1.06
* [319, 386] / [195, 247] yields 1.08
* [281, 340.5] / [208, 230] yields 0.95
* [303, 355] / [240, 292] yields 1.02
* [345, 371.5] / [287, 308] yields 1.21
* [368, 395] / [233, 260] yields 1.20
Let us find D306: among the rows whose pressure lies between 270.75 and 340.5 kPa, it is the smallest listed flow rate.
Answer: 315.3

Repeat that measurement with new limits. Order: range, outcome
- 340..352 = 366.1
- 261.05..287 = 322.3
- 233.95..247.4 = 344.9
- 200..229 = 351.2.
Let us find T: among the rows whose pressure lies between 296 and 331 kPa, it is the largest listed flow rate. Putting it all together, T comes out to 359.1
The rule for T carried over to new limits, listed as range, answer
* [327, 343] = 402.2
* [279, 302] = 357.2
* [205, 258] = 386.3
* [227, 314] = 388.5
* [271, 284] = 370.5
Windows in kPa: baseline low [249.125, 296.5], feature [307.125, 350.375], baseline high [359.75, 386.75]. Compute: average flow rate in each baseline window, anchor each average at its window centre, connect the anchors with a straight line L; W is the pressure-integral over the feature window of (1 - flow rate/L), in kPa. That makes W 3.54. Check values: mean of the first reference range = 349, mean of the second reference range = 427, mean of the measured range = 361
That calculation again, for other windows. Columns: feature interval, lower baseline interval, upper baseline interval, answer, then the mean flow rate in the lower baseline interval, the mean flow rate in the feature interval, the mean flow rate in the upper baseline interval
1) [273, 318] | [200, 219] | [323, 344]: 4.32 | 365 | 336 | 375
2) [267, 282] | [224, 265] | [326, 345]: 0.98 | 365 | 346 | 380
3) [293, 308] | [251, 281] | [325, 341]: 1.40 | 356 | 332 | 376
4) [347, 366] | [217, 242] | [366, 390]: 0.98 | 367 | 398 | 428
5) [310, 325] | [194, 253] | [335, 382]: 2.16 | 365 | 337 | 405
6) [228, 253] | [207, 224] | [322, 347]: 0.20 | 362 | 362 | 374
